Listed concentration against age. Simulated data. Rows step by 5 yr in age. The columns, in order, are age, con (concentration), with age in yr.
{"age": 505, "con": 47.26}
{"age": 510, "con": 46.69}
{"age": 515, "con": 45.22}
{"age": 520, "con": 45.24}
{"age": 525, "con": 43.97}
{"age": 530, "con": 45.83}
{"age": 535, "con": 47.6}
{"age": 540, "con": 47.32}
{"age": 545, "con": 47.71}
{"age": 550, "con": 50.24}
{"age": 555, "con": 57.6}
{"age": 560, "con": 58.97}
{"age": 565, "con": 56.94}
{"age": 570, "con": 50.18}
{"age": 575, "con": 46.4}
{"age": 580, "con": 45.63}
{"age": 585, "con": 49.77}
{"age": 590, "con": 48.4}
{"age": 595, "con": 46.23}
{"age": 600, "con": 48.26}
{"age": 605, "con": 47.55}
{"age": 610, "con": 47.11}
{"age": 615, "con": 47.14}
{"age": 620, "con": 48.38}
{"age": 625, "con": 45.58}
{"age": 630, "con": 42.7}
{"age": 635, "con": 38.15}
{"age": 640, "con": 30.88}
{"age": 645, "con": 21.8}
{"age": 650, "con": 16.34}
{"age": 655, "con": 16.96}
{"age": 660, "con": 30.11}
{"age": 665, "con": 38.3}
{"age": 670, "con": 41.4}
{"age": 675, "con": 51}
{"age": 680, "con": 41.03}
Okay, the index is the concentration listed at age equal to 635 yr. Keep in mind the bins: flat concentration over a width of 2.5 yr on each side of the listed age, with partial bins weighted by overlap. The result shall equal 38.15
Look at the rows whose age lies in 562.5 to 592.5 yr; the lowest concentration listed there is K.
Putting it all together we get 45.63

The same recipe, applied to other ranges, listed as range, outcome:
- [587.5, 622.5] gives 46.23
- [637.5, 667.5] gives 16.34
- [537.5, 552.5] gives 47.32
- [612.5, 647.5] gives 21.8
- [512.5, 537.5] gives 43.97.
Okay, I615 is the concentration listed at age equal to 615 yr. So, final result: 47.14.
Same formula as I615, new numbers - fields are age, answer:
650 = 16.34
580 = 45.63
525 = 43.97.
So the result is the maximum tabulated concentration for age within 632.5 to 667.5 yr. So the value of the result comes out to 38.3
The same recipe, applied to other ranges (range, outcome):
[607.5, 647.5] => 48.38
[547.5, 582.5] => 58.97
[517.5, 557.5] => 57.6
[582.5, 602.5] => 49.77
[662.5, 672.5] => 41.4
